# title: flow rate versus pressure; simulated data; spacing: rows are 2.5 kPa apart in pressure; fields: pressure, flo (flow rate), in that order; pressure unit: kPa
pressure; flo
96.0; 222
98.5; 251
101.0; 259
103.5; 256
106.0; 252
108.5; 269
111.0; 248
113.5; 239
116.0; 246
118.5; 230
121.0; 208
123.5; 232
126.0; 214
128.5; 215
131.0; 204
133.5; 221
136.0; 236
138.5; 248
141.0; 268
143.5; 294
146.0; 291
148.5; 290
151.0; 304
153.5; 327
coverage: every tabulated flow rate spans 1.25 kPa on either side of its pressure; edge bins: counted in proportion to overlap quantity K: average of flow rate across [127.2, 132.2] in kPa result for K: 210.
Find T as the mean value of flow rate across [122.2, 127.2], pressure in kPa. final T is 223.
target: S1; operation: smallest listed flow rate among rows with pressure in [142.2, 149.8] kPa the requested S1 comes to 290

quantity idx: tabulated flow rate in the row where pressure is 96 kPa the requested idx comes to 222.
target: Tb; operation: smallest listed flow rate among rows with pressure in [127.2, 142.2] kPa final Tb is 204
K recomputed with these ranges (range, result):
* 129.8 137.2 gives 220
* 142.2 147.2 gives 292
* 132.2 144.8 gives 253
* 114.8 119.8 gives 238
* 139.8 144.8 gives 281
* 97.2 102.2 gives 255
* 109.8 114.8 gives 243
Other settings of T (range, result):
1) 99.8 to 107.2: 256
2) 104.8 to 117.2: 251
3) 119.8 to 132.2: 215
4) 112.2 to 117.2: 243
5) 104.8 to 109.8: 260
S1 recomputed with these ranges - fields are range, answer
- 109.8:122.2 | 208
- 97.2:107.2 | 251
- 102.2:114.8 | 239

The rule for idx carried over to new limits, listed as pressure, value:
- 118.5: 230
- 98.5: 251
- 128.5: 215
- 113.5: 239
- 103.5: 256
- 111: 248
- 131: 204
